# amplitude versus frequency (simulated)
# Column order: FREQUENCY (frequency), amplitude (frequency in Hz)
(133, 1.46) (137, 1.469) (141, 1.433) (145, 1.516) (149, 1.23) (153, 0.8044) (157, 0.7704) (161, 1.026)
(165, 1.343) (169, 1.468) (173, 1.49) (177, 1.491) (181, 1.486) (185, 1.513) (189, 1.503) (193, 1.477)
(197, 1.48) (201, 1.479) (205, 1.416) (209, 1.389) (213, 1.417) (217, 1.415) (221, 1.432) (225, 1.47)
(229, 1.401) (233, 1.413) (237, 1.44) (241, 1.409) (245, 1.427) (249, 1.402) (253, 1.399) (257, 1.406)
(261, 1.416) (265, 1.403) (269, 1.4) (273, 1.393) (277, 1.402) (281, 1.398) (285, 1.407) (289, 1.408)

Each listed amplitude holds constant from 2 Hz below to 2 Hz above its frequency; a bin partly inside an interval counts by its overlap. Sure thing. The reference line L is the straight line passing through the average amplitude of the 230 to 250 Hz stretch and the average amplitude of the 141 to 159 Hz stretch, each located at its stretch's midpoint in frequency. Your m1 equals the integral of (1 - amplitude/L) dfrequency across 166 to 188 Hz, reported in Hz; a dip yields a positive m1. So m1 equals -5.00 Hz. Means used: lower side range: 1.12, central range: 1.48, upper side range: 1.42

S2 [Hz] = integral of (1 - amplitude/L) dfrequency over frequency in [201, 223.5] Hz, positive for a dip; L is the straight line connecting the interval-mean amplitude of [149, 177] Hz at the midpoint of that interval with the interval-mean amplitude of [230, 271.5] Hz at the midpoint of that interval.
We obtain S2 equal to -1.9 Hz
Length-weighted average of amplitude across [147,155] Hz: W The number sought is 1.02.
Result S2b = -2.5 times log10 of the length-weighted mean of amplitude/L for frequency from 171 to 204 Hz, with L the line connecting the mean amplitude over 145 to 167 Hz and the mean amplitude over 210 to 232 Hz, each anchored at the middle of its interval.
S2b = -0.19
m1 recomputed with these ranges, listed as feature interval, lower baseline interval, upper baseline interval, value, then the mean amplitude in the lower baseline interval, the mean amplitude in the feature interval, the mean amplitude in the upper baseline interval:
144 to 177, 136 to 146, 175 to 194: 6.0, 1.47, 1.21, 1.49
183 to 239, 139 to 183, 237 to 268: -4.0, 1.28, 1.45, 1.41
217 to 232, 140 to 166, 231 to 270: -1.0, 1.14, 1.43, 1.41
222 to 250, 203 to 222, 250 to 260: -0.3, 1.41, 1.42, 1.4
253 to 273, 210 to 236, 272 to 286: 0.0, 1.42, 1.4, 1.4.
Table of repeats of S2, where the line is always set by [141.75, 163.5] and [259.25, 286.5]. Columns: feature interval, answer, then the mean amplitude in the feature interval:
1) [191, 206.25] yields -3.2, 1.47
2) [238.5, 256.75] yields -1.0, 1.41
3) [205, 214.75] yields -1.3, 1.41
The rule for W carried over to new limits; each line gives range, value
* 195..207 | 1.46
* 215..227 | 1.44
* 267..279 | 1.4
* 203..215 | 1.41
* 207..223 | 1.41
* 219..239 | 1.43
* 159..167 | 1.18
